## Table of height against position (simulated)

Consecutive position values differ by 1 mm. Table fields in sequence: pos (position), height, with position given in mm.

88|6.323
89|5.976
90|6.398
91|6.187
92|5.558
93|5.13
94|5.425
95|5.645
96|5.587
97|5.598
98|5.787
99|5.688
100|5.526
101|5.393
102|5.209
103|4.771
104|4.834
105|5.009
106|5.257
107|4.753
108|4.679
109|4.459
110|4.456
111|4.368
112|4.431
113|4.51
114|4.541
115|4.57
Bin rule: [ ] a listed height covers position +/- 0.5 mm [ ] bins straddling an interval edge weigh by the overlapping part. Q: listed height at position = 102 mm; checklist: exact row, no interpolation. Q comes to 5.209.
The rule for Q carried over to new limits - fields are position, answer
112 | 4.431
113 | 4.51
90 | 6.398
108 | 4.679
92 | 5.558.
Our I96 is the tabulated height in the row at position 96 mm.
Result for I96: 5.587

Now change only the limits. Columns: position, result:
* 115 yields 4.57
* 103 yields 4.771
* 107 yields 4.753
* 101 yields 5.393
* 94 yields 5.425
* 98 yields 5.787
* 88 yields 6.323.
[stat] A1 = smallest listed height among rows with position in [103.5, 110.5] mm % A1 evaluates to 4.456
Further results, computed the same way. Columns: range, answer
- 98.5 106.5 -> 4.771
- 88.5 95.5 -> 5.13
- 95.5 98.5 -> 5.587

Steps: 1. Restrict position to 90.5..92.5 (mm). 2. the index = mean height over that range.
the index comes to 5.87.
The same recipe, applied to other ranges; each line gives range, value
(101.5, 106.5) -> 5.02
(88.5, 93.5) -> 5.85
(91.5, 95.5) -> 5.44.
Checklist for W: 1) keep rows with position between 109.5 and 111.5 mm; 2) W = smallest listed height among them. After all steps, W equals 4.368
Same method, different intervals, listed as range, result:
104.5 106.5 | 5.009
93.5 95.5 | 5.425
